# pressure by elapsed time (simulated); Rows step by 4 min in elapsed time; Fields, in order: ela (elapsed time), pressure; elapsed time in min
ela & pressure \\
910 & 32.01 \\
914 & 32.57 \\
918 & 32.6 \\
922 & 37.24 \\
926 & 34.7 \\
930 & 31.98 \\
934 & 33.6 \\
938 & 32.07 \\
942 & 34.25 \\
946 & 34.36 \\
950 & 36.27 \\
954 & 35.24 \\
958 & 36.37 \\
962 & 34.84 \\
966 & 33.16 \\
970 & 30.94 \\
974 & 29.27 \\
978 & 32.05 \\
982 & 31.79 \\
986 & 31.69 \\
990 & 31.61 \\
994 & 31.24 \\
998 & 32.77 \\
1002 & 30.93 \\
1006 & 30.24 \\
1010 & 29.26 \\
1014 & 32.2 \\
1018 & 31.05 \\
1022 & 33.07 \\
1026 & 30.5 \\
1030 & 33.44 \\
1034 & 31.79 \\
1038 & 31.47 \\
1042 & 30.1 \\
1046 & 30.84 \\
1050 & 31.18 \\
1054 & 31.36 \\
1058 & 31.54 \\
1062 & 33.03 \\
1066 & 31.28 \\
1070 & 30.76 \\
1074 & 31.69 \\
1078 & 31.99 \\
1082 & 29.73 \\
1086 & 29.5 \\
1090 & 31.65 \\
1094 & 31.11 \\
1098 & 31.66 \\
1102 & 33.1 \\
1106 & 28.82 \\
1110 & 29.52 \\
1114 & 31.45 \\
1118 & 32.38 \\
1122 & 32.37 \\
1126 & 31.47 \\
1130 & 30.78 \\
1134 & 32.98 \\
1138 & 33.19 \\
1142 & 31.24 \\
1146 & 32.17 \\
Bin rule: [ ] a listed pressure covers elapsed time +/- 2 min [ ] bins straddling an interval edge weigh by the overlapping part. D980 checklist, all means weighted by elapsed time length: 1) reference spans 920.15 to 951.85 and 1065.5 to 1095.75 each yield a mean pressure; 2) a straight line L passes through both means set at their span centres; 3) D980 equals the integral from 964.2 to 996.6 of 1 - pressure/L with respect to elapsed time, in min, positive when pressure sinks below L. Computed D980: 1.7 min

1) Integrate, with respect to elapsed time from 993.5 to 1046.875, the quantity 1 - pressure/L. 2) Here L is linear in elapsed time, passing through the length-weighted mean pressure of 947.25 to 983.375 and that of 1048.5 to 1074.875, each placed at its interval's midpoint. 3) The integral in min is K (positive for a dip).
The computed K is 1.60 min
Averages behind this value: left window 33.4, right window 31.5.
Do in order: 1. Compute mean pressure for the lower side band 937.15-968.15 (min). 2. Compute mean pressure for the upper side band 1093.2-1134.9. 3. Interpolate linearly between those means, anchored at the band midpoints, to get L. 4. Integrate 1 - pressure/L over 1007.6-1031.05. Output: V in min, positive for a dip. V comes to 1.3 min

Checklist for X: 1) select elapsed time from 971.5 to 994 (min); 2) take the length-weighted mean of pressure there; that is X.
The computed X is 31.3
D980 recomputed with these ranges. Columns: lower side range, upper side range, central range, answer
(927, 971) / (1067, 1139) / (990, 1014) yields 1.5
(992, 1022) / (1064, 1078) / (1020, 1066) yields -0.5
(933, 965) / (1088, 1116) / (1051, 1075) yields 0.3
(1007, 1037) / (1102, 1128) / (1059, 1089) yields 0.2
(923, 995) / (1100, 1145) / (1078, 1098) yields 0.7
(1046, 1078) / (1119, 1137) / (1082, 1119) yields 1.0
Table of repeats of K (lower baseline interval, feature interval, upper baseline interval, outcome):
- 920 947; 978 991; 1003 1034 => 0.3 min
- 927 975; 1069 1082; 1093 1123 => 0.2 min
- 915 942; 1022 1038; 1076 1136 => 0.1 min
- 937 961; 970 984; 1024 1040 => 1.2 min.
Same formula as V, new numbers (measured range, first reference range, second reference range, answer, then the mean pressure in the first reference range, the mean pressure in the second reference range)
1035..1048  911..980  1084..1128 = 0.5 min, 33.6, 31.2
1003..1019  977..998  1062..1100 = 0.5 min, 31.8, 31.1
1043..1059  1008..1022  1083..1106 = 0.0 min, 31.2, 31.1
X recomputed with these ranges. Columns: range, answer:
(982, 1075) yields 31.4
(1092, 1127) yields 31.3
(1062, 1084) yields 31.3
